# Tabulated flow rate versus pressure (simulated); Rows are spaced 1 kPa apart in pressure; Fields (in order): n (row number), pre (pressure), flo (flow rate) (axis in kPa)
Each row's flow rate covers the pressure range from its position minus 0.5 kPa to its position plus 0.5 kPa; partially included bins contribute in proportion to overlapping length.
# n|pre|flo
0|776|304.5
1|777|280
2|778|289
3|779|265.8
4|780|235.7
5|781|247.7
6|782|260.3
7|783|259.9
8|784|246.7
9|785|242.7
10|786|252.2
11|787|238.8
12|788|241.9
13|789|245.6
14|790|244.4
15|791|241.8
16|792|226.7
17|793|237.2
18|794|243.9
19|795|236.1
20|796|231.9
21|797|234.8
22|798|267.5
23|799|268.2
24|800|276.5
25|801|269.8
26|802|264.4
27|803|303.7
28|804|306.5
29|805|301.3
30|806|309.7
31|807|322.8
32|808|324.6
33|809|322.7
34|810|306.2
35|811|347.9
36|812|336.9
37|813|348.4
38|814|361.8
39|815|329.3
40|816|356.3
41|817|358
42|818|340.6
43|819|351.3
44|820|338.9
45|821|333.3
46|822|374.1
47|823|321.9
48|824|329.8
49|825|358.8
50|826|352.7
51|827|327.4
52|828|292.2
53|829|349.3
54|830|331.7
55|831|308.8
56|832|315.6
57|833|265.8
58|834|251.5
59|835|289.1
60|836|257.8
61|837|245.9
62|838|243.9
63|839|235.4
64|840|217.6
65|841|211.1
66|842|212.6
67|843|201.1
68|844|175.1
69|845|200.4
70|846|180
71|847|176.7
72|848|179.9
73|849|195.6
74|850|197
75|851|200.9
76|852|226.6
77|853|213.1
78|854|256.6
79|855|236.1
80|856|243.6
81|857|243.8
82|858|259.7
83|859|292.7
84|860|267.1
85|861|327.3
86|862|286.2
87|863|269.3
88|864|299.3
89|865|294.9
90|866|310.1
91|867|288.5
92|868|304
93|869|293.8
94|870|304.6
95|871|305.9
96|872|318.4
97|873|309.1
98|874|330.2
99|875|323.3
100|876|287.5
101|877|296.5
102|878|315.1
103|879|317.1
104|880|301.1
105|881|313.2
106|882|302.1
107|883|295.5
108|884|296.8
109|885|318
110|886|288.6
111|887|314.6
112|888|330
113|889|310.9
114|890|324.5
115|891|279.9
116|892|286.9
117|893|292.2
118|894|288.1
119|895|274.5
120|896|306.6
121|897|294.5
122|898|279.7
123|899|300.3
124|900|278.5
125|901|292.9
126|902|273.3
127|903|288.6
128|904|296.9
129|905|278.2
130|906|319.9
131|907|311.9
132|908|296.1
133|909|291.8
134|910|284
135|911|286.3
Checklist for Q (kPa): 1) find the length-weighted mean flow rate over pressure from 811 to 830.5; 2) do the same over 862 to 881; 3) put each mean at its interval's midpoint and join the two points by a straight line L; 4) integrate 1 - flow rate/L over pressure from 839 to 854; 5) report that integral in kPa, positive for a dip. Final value 5.6 kPa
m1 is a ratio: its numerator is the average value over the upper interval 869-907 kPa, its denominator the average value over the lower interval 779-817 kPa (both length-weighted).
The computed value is 1.1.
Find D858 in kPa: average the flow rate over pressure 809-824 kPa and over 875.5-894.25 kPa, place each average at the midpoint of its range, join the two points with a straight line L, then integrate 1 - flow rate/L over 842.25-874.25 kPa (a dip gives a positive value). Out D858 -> 6.29 kPa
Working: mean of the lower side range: 342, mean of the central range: 255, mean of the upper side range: 303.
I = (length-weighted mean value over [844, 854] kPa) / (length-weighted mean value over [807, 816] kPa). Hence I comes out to 0.6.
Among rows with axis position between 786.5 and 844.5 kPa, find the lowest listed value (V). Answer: 175.1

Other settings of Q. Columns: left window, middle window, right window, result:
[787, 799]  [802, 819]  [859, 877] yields -4.8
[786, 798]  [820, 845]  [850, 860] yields -4.4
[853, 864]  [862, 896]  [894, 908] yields -2.8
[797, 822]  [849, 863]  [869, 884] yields 2.8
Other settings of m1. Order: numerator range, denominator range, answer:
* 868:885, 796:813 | 1.03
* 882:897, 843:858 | 1.43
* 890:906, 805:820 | 0.86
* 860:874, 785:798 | 1.25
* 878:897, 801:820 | 0.93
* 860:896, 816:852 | 1.11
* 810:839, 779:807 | 1.24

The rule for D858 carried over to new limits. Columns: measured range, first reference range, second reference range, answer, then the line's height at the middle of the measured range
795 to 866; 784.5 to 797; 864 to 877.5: -2.73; 272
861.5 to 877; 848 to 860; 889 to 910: -2.99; 253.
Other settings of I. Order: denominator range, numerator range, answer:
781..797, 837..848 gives 0.85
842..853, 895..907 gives 1.50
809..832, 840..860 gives 0.64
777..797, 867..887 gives 1.24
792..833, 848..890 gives 0.91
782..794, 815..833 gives 1.37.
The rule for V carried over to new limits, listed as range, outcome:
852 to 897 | 213.1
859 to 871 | 267.1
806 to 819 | 306.2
